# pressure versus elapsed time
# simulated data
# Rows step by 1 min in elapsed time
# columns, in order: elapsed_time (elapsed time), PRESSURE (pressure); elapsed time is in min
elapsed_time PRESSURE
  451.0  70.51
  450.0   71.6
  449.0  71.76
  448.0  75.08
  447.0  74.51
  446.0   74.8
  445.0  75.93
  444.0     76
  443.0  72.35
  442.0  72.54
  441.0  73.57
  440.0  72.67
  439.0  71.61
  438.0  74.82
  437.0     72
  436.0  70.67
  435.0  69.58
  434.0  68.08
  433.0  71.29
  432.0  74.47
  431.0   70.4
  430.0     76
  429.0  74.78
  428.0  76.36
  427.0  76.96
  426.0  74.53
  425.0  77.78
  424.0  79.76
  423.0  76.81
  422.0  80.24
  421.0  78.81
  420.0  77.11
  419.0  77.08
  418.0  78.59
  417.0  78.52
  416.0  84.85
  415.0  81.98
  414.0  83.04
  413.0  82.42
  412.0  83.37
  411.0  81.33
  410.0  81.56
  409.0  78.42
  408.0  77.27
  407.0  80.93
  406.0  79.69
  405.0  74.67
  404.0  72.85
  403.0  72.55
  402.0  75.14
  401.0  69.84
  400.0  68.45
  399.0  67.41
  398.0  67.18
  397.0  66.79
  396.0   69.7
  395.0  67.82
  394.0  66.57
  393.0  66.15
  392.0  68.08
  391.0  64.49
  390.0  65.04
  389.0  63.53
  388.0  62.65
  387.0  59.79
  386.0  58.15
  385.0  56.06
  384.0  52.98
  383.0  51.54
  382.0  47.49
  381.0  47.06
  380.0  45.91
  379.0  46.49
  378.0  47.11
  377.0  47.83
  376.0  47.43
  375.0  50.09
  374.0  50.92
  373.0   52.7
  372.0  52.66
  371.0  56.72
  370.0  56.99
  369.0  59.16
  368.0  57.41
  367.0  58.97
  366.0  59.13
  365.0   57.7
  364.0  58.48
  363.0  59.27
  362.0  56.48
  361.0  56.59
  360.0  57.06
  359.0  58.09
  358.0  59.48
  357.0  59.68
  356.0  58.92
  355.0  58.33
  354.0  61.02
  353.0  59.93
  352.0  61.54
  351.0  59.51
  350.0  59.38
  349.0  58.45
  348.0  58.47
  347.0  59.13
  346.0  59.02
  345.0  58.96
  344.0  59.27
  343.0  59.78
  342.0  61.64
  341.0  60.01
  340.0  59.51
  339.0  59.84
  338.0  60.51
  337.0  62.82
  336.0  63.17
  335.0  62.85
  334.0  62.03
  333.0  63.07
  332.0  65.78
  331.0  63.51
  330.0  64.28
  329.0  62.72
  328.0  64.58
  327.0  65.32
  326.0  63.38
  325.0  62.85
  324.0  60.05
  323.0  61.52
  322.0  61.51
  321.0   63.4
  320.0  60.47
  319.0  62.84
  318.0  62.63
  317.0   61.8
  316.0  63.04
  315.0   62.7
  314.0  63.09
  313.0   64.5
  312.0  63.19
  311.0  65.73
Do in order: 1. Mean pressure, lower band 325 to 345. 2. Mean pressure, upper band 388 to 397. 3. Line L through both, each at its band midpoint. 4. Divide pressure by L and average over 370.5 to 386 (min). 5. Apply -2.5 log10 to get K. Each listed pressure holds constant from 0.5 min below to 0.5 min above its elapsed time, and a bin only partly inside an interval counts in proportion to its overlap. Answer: 0.28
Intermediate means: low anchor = 62.2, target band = 50.5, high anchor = 66.2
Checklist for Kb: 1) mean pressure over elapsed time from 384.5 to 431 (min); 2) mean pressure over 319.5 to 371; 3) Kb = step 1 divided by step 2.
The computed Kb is 1.2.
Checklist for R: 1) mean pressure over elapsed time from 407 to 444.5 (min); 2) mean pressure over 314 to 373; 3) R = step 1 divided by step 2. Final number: 1.27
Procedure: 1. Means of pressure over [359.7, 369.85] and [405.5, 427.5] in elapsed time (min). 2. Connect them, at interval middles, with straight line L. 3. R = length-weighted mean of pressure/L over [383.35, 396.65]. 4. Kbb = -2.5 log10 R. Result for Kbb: 0.09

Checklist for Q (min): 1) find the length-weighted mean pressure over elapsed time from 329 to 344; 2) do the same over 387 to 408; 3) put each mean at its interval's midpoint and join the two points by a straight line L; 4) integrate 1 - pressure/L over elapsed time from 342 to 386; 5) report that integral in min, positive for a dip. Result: 6.3 min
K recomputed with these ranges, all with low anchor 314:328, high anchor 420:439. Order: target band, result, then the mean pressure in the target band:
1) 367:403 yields 0.18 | 58.9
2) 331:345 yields 0.05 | 61.5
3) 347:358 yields 0.11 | 59.5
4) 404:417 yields -0.11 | 80.4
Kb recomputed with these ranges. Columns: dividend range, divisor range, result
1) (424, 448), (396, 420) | 0.96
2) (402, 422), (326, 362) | 1.30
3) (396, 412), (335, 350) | 1.24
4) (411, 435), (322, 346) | 1.25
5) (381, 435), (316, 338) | 1.14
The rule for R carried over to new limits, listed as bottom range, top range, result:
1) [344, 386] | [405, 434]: 1.40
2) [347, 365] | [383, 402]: 1.09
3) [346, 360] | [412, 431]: 1.33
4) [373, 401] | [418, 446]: 1.28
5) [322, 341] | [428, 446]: 1.17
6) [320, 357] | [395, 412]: 1.21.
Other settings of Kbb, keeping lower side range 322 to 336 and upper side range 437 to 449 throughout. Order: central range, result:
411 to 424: -0.13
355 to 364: 0.14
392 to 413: -0.05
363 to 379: 0.23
